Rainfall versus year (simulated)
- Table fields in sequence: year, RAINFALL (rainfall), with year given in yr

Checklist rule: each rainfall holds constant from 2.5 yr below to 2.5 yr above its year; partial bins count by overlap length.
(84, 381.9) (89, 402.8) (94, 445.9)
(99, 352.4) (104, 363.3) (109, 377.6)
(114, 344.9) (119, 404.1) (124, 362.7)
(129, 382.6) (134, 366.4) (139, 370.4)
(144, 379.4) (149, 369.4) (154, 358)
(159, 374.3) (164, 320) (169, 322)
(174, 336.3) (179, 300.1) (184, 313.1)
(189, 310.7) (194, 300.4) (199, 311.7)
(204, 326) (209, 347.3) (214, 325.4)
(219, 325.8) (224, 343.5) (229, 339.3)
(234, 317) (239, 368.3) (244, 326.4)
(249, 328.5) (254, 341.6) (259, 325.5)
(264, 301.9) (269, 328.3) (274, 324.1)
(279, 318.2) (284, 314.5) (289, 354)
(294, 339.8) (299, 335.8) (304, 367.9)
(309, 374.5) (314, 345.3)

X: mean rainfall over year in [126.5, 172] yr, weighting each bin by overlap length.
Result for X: 360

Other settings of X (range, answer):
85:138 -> 380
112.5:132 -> 375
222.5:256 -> 338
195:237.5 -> 329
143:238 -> 332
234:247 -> 341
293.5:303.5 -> 343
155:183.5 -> 331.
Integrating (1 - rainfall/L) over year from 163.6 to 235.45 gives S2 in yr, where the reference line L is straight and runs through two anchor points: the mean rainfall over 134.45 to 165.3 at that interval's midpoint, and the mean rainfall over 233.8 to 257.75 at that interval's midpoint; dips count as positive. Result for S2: 5.62 yr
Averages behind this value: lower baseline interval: 364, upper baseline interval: 338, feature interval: 323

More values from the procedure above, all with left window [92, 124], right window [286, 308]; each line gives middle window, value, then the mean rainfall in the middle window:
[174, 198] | 3.8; 310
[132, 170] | 1.4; 359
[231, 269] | 2.9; 330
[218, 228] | 0.7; 337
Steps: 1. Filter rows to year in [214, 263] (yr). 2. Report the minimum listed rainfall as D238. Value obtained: 317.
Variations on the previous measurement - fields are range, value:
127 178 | 320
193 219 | 300.4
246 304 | 301.9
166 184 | 300.1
